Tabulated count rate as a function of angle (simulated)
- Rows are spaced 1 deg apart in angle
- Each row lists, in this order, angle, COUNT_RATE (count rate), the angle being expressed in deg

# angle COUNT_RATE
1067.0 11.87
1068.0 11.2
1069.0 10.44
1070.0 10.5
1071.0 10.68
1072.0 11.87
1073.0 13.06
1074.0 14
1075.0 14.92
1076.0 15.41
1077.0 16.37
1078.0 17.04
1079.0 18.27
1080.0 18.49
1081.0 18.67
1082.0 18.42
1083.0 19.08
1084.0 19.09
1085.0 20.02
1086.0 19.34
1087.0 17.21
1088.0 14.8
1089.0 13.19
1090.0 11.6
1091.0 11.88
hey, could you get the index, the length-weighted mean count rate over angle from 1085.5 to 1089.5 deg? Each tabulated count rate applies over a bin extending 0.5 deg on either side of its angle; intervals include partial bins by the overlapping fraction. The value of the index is 16.1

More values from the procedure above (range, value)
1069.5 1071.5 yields 10.6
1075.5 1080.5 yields 17.1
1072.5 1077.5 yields 14.8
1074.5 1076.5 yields 15.2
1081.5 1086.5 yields 19.2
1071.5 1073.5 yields 12.5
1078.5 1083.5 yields 18.6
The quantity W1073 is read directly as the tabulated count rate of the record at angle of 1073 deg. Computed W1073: 13.06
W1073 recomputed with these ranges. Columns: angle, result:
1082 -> 18.42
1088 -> 14.8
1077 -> 16.37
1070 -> 10.5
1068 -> 11.2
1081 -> 18.67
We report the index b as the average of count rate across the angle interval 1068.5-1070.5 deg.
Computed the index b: 10.5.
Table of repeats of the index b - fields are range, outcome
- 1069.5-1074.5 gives 12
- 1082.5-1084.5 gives 19.1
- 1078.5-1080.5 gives 18.4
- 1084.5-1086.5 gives 19.7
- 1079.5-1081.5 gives 18.6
